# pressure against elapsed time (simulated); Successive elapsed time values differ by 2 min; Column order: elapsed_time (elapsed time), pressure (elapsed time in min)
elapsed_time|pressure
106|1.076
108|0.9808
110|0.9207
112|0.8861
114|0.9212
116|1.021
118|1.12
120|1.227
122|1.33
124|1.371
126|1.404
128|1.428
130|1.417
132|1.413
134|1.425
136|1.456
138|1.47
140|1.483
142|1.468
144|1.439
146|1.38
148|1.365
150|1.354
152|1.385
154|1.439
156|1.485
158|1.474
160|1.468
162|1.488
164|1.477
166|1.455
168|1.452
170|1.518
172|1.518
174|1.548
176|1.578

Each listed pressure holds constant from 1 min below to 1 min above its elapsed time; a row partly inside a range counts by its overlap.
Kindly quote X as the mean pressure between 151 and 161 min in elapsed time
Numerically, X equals 1.45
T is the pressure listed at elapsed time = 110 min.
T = 0.9207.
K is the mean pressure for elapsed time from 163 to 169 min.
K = 1.46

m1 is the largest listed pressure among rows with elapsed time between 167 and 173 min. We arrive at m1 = 1.518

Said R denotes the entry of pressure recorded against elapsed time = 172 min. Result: 1.518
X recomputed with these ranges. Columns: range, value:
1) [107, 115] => 0.927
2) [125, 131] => 1.42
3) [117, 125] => 1.26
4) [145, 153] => 1.37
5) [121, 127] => 1.37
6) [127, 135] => 1.42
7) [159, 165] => 1.48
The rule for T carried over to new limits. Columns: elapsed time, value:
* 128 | 1.428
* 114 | 0.9212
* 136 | 1.456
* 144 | 1.439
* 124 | 1.371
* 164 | 1.477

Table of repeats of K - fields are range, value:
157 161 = 1.47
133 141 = 1.46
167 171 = 1.48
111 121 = 1.04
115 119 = 1.07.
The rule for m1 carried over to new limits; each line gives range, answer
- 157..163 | 1.488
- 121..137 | 1.456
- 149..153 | 1.385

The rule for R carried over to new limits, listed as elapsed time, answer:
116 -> 1.021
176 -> 1.578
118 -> 1.12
